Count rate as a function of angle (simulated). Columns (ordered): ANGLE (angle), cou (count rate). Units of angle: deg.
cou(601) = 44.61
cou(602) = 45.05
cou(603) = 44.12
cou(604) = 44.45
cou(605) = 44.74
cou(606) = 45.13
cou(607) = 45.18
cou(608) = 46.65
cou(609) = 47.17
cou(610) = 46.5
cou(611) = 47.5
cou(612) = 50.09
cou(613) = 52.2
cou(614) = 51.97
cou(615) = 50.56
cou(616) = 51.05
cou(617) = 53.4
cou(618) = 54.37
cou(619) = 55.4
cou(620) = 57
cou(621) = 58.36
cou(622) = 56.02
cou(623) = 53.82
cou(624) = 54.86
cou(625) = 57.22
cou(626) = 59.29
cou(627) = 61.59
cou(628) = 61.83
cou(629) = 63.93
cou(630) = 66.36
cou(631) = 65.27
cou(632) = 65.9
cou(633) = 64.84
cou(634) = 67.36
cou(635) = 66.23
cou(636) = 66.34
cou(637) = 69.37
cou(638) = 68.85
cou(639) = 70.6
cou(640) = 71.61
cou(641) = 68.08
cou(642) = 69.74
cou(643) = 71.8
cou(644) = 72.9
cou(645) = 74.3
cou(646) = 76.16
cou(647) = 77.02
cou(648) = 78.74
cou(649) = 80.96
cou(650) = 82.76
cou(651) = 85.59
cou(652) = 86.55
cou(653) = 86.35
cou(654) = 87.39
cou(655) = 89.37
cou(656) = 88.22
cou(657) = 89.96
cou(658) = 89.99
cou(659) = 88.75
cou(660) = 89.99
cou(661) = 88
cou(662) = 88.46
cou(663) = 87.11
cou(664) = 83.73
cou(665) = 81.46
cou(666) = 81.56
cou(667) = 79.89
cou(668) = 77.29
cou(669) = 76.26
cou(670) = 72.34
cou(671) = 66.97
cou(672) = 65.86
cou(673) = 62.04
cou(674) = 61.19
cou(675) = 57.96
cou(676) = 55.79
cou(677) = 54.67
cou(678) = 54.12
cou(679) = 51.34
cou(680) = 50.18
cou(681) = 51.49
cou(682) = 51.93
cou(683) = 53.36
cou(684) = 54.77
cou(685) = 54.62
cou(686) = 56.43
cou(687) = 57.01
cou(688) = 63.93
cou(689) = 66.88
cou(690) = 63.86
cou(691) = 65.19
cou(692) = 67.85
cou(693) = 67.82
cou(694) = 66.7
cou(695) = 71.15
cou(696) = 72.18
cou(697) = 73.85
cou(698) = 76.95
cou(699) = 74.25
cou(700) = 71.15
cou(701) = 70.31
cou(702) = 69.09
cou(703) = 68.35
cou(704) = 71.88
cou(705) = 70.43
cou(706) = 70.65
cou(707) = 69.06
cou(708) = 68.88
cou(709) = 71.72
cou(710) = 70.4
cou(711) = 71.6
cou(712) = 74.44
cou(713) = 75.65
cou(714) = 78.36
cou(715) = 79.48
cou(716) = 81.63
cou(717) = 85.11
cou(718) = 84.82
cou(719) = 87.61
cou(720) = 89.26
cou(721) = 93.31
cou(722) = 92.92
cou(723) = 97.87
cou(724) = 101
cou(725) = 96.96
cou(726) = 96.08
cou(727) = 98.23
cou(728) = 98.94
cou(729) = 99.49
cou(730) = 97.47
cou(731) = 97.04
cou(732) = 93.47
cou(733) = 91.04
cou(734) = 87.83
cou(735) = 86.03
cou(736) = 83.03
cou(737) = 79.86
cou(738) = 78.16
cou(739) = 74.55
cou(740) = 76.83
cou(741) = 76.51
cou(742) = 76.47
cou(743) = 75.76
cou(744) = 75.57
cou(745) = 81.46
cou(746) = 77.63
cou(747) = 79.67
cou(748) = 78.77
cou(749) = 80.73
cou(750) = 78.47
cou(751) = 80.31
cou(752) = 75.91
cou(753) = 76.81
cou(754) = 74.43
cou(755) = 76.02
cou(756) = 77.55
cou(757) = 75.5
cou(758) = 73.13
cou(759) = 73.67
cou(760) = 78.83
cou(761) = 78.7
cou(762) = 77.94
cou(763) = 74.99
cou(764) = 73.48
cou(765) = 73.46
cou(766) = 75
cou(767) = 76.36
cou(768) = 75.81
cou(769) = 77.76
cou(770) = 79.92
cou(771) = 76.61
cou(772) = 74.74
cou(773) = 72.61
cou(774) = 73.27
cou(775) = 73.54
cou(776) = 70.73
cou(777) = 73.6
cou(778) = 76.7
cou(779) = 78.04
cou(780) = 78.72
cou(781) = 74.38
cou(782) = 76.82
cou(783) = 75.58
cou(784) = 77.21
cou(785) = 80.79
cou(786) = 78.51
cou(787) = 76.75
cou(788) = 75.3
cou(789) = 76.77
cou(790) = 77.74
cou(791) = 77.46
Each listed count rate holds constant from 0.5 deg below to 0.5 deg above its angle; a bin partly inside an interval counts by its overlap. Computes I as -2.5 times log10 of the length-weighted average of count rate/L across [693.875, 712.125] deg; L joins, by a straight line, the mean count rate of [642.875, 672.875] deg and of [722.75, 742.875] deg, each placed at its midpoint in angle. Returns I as 0.20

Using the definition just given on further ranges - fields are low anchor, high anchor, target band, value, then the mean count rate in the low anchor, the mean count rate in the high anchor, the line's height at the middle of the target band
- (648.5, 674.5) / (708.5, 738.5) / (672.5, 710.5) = 0.301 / 81.5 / 87.3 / 84.3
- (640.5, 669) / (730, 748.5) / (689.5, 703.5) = 0.174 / 82.1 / 82.1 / 82.1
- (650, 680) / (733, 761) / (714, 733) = -0.186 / 76.5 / 78.4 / 77.8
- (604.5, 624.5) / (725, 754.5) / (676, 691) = 0.224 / 51.1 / 83.9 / 69.2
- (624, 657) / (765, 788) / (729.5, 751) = -0.098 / 72.6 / 76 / 75.1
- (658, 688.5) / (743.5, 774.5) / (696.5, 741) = -0.138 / 67.7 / 76.6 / 72.4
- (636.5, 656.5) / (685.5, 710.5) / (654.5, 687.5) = 0.056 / 77.8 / 68.6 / 73.5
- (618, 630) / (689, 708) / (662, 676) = -0.126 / 58.3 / 69.9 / 65.3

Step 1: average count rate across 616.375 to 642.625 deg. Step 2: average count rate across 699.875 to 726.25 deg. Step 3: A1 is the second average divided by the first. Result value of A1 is 1.28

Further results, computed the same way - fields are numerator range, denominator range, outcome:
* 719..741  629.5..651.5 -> 1.26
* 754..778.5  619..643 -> 1.18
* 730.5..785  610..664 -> 1.12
